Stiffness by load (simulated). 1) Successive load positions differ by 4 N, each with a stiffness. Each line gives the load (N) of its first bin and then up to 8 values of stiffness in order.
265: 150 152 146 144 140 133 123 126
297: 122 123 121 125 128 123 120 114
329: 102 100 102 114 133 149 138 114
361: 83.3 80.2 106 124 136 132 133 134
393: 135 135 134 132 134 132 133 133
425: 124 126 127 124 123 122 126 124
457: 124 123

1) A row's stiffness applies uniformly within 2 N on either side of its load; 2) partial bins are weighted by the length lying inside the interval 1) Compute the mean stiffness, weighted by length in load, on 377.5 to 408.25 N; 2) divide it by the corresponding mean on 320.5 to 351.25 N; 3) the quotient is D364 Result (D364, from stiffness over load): 1.15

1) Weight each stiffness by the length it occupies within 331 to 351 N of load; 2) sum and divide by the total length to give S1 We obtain 120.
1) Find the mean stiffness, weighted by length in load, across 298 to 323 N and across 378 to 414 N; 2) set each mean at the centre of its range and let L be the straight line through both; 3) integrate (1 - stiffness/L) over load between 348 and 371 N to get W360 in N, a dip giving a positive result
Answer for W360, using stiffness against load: 3.4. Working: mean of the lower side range 123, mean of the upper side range 134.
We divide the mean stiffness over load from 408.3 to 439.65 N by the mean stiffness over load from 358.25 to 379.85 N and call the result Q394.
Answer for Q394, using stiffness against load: 1.20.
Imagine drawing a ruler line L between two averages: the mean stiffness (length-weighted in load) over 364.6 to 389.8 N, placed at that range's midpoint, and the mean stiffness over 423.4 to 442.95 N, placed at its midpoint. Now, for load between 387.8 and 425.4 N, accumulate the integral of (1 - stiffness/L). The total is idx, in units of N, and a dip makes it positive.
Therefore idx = -2.8 N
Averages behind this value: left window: 123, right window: 125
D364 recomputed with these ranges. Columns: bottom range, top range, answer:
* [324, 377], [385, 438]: 1.16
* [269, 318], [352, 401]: 0.93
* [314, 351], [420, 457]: 1.06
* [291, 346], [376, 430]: 1.12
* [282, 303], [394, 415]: 1.06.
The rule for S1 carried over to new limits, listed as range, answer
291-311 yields 123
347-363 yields 121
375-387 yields 134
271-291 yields 137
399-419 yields 133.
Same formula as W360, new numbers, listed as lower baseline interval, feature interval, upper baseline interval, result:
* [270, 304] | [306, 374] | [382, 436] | 8.8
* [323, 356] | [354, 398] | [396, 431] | 2.1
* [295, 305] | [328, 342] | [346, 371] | 1.5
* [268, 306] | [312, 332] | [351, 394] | 1.8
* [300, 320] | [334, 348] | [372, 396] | 1.1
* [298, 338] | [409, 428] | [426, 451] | -1.1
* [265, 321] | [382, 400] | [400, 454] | -0.7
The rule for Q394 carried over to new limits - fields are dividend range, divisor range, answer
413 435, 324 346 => 1.18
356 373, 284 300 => 0.78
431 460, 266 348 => 0.99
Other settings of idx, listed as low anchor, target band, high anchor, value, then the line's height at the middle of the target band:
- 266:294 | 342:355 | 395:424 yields -0.2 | 136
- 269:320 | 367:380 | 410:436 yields 0.7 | 130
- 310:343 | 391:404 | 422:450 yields -1.5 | 121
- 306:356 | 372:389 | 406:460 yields -1.1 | 124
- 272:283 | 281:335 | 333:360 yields 5.3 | 134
